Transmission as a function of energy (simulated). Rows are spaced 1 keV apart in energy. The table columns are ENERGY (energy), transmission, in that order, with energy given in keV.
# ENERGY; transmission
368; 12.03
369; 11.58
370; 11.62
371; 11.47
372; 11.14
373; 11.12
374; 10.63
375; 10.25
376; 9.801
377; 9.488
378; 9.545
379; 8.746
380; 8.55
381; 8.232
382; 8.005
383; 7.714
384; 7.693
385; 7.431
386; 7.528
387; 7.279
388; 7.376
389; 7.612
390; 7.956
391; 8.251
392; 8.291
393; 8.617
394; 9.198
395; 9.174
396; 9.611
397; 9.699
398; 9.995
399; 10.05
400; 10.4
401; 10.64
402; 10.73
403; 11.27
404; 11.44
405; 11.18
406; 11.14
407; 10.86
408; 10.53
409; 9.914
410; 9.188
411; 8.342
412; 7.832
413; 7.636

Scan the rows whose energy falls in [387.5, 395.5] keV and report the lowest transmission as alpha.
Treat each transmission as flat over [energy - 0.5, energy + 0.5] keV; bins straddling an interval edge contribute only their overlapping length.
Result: 7.376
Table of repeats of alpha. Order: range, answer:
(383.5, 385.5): 7.431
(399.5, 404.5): 10.4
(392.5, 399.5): 8.617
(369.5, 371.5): 11.47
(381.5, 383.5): 7.714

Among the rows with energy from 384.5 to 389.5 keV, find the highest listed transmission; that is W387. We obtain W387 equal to 7.612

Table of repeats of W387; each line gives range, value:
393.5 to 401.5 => 10.64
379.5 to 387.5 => 8.55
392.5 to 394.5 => 9.198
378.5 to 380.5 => 8.746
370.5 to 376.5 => 11.47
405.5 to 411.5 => 11.14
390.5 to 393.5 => 8.617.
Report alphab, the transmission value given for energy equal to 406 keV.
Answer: 11.14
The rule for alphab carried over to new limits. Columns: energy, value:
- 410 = 9.188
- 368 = 12.03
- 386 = 7.528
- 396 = 9.611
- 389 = 7.612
